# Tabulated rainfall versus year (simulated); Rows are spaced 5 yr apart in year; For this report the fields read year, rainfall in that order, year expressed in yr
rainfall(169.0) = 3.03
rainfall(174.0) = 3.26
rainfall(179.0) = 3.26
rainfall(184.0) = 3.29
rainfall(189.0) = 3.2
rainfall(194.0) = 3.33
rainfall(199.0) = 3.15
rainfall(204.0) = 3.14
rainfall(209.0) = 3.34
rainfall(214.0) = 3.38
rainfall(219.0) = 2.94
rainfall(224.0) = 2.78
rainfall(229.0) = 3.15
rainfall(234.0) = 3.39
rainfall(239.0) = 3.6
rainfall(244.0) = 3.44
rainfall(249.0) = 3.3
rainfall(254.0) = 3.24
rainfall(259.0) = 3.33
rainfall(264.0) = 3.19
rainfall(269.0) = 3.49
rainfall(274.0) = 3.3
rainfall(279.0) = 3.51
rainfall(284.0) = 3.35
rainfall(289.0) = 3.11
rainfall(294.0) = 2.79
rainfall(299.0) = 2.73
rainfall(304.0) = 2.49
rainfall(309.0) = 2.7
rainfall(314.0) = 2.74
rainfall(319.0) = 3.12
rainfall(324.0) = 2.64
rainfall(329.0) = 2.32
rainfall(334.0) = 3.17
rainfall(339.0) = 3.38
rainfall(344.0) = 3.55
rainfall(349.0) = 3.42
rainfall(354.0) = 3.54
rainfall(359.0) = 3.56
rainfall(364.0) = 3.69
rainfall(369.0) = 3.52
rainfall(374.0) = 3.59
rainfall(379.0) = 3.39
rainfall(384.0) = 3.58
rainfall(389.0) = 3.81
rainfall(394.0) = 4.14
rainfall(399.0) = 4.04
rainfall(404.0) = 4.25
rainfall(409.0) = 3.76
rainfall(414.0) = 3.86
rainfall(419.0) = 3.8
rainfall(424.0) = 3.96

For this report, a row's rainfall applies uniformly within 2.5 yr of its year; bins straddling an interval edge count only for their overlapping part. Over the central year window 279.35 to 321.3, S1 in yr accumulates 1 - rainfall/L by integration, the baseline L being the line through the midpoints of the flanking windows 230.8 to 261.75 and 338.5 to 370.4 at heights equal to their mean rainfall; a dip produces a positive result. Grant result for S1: 6.6 yr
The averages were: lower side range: 3.38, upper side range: 3.53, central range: 2.91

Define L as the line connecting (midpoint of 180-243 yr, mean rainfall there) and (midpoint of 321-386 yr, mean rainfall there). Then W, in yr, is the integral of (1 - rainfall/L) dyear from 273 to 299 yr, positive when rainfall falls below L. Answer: 1.0 yr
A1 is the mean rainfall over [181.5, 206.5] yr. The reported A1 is 3.22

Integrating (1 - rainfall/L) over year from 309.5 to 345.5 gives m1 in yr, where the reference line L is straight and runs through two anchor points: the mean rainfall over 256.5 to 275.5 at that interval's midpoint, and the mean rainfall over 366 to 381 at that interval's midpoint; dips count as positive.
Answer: 5.0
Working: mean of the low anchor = 3.33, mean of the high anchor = 3.51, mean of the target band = 2.96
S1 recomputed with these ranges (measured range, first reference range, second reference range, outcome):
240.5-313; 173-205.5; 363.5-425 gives 6.92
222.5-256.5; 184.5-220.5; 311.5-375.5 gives -0.60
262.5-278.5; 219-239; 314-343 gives -1.55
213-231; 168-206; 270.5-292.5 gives 1.18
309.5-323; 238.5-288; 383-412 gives 2.73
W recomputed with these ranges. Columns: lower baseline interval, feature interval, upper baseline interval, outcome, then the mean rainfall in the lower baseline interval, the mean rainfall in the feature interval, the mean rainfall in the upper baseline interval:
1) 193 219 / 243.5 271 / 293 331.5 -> -3.3 yr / 3.23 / 3.32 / 2.69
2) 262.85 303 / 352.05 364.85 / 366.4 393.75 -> -0.2 yr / 3.16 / 3.59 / 3.62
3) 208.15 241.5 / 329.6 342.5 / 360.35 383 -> 1.2 yr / 3.22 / 3.16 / 3.55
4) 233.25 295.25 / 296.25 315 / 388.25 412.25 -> 4.6 yr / 3.32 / 2.66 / 4.01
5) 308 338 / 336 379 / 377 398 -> -2.7 yr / 2.82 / 3.52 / 3.76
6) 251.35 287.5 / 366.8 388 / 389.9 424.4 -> 1.6 yr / 3.34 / 3.54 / 3.97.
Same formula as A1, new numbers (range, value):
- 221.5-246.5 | 3.27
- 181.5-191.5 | 3.25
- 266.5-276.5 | 3.4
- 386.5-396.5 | 3.98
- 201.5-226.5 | 3.12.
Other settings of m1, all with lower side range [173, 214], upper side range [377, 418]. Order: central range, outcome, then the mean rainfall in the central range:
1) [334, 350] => 1.2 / 3.41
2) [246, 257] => 0.5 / 3.28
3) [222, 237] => 1.0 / 3.13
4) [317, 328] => 2.5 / 2.79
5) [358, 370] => 0.5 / 3.6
